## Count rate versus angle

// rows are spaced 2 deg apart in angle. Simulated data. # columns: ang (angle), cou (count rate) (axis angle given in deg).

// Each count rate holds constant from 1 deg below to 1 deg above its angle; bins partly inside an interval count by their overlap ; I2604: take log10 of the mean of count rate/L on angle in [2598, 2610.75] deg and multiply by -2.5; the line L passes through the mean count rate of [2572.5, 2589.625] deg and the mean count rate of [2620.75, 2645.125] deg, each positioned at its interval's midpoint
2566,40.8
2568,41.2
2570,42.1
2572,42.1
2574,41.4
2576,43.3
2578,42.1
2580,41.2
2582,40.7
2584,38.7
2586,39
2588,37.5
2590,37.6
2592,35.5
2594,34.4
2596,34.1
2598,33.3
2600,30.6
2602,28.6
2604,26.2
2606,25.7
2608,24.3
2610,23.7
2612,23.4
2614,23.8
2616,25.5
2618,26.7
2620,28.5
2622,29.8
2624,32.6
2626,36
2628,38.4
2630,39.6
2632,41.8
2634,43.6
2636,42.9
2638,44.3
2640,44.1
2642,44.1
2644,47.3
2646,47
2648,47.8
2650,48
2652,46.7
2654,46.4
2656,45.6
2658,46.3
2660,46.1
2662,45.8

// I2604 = 0.43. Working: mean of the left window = 40.4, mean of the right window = 40.3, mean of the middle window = 27.1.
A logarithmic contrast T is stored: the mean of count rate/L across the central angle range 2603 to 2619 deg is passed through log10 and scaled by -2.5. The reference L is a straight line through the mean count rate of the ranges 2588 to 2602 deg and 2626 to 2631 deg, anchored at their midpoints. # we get 0.404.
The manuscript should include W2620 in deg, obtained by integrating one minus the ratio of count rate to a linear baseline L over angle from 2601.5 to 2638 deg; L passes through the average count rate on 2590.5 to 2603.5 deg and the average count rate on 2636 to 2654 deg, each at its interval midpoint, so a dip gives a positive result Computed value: 7.2 deg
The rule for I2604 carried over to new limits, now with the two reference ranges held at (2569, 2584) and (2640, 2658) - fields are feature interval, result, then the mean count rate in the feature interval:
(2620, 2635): 0.22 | 36.8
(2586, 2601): 0.22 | 35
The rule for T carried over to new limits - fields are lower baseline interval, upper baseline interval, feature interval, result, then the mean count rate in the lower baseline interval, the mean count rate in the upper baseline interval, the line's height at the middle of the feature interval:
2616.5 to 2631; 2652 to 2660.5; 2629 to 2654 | -0.12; 32.8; 46.2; 40.1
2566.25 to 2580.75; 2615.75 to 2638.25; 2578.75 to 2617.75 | 0.23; 41.9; 35.9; 39.1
